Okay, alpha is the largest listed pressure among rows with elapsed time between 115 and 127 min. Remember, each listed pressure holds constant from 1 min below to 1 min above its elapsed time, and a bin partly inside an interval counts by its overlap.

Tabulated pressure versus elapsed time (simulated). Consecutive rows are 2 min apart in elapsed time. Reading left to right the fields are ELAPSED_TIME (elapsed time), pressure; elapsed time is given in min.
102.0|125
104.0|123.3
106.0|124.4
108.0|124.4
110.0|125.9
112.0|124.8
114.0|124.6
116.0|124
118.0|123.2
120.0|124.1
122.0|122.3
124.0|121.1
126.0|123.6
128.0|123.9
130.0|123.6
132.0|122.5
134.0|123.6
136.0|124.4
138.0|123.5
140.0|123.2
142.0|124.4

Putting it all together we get 124.1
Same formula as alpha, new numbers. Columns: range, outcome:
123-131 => 123.9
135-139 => 124.4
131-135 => 123.6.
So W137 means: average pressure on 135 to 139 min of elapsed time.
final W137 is 124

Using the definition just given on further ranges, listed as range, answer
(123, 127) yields 122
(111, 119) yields 124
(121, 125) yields 122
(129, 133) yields 123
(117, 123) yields 123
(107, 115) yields 125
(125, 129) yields 124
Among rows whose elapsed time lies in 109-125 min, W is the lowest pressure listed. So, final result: 121.1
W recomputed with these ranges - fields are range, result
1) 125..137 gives 122.5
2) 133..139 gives 123.5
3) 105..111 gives 124.4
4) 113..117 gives 124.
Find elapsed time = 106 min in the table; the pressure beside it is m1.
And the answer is 124.4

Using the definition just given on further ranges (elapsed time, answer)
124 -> 121.1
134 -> 123.6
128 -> 123.9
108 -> 124.4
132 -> 122.5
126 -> 123.6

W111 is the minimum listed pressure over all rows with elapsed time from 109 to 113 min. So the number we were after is 124.8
